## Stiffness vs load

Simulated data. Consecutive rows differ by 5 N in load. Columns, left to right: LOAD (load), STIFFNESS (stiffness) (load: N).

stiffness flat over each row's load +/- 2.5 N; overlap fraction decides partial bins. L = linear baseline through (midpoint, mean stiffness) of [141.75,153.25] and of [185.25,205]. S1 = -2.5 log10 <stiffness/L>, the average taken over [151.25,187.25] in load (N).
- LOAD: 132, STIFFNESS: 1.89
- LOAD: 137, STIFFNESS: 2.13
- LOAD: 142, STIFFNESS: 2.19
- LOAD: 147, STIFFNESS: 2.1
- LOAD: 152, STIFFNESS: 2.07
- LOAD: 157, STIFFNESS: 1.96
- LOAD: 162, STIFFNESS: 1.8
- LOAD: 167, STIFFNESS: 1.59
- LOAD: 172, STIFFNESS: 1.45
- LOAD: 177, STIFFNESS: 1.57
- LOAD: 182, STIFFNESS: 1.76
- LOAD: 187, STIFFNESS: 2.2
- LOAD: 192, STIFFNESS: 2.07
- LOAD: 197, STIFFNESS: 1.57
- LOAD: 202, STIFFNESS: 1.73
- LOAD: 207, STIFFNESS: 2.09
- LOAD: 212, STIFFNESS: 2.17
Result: 0.14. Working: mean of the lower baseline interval 2.11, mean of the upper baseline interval 1.89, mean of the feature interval 1.76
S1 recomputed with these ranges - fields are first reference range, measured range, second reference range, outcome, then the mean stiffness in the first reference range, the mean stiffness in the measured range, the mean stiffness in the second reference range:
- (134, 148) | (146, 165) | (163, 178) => -0.062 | 2.14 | 1.96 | 1.56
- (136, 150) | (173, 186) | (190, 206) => 0.129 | 2.14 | 1.7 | 1.81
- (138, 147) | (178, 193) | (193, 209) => -0.033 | 2.15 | 1.96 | 1.81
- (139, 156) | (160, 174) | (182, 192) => 0.278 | 2.11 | 1.61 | 2.06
